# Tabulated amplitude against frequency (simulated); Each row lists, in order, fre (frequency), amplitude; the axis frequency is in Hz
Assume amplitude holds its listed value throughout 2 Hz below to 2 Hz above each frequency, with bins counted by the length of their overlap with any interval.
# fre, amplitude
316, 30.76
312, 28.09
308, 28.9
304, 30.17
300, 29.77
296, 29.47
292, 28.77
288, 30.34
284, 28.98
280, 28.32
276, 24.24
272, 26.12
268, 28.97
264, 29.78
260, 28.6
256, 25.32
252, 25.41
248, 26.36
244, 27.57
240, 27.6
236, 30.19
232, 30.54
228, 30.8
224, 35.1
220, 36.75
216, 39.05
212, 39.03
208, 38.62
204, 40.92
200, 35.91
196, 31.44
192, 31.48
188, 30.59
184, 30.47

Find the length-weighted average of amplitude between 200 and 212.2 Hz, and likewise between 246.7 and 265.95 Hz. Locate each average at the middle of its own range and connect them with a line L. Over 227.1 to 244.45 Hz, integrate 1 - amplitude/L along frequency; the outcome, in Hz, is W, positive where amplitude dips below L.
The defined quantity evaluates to 1.4 Hz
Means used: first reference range 39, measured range 29.4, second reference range 27.1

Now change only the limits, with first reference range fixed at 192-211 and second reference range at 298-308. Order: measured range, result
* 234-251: 3.0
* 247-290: 5.9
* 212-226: -0.8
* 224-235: 1.0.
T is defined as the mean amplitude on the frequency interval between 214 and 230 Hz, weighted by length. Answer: 35.4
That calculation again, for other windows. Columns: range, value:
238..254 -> 26.7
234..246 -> 28.5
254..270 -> 28.2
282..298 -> 29.4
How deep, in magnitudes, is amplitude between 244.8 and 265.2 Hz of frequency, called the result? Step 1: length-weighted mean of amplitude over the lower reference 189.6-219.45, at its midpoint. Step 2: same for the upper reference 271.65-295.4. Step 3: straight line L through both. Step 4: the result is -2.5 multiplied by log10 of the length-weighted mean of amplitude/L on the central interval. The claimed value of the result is 0.15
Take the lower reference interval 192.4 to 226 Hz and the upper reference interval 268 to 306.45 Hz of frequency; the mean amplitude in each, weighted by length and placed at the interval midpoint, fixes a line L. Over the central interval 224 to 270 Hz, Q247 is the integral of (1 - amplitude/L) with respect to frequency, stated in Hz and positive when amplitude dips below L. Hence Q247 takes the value 5.9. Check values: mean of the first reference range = 36.8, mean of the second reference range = 28.5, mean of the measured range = 28.6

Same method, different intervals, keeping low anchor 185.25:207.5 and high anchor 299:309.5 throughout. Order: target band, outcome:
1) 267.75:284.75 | 2.09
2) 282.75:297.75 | 0.41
